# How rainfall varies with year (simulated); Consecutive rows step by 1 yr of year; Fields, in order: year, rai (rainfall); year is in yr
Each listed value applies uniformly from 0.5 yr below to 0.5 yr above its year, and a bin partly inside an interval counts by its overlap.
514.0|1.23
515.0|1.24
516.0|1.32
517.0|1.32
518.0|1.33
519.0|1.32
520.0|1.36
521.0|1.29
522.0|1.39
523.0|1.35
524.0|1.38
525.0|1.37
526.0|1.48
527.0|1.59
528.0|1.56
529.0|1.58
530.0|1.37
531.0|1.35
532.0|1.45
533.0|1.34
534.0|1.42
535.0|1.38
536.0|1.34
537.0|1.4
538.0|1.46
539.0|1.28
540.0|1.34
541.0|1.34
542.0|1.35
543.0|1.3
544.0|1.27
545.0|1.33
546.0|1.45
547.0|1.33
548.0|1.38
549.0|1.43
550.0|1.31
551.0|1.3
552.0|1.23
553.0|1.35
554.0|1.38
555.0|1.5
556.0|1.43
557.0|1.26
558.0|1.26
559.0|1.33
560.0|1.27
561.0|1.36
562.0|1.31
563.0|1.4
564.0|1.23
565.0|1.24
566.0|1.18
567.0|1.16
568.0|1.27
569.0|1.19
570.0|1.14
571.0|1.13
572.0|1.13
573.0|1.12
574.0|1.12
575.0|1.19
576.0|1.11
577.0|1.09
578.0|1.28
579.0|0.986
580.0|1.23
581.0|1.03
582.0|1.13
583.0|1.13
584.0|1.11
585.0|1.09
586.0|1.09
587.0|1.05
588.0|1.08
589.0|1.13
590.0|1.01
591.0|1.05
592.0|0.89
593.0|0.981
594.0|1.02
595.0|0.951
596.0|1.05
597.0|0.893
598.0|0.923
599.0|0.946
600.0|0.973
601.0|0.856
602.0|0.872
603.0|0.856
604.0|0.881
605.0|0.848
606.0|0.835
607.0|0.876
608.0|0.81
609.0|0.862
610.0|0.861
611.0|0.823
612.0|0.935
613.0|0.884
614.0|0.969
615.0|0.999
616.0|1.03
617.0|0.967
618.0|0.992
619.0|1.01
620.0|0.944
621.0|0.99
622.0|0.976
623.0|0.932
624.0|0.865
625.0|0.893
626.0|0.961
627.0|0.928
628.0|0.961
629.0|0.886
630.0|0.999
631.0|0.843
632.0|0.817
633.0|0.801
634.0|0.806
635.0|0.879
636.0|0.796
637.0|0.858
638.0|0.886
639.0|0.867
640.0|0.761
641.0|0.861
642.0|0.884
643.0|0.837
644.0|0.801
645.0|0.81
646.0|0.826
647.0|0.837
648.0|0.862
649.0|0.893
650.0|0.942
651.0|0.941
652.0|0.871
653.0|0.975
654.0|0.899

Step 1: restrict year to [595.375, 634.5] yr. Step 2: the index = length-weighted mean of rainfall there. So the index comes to 0.912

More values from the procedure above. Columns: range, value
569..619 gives 1.01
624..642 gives 0.871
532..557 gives 1.36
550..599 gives 1.16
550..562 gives 1.33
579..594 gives 1.07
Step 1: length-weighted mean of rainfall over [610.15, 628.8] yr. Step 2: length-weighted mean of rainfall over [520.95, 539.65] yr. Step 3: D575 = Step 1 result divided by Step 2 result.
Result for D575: 0.67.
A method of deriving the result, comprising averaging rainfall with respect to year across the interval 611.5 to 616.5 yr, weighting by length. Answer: 0.963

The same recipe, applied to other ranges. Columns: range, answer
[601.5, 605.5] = 0.864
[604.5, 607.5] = 0.853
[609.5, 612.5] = 0.873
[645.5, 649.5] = 0.854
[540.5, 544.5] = 1.32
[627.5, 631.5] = 0.922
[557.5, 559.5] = 1.29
